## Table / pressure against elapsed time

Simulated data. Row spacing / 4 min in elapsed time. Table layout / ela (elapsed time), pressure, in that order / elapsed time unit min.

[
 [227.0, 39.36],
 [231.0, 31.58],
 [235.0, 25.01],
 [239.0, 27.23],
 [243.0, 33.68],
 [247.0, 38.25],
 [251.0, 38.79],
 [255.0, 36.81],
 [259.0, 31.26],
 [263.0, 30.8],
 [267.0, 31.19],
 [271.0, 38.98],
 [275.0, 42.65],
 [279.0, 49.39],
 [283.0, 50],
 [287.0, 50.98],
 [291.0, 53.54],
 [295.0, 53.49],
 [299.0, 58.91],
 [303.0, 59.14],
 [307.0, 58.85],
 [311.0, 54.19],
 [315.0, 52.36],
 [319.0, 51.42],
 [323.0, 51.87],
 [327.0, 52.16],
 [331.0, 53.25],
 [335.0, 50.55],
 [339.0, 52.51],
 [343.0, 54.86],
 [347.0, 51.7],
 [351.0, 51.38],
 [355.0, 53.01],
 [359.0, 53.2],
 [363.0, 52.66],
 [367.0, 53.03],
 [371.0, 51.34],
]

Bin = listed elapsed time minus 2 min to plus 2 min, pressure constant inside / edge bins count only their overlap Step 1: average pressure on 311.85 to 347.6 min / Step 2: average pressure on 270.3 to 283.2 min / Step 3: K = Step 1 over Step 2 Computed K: 1.16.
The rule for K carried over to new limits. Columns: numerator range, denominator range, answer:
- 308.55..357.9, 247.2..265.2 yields 1.51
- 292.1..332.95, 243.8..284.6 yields 1.41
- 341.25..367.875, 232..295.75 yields 1.35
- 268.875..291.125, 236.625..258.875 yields 1.36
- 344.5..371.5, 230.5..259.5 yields 1.59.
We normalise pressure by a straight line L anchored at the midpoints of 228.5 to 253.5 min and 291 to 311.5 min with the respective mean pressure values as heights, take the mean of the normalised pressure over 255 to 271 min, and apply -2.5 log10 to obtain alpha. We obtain 0.253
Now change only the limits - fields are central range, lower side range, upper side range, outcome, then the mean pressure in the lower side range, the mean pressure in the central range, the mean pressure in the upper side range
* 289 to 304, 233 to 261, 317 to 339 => -0.25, 33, 56.1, 51.9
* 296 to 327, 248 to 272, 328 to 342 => -0.18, 34.6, 55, 52.3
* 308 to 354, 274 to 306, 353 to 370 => 0.01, 52.8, 52.5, 52.9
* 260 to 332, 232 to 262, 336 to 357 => -0.16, 32.9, 49.3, 52.6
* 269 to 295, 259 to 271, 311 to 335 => -0.25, 32.4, 48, 52.2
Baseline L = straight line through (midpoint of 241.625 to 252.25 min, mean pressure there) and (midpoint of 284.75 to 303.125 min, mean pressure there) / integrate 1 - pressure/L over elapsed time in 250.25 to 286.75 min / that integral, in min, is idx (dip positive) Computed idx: 4.72 min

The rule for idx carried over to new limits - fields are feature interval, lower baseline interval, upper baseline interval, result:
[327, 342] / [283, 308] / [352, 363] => 0.4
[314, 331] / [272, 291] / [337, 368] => -0.4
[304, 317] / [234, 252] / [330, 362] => -2.8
